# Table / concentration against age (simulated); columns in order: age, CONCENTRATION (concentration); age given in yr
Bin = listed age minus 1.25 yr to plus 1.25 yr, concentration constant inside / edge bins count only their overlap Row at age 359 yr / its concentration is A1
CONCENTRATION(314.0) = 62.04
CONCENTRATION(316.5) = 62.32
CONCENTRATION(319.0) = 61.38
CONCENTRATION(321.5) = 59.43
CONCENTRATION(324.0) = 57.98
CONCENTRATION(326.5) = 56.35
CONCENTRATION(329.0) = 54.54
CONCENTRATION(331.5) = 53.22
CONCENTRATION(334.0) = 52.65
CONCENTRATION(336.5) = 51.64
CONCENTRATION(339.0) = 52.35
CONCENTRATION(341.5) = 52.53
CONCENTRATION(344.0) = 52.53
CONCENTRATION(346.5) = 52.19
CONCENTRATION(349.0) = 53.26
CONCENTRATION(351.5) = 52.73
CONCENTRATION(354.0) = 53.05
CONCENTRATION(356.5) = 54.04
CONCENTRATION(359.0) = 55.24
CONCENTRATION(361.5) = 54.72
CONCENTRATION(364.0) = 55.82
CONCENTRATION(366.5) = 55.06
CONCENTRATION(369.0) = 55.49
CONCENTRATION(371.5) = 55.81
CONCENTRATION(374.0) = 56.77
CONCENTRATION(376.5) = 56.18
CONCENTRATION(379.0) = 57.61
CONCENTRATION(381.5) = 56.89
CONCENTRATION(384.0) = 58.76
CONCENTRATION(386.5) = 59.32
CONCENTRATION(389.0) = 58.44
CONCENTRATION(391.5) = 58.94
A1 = 55.24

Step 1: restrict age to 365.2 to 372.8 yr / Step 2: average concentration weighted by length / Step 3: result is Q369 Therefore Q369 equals 55.5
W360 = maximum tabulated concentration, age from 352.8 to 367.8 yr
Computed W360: 55.82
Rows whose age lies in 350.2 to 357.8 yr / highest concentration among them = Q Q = 54.04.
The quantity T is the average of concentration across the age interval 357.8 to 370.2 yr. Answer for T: 55.3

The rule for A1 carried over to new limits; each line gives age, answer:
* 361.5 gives 54.72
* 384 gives 58.76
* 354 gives 53.05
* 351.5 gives 52.73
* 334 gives 52.65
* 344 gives 52.53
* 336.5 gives 51.64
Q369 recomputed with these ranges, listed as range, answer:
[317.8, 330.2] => 57.9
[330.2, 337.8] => 52.5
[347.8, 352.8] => 53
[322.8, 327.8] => 57.1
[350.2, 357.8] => 53.3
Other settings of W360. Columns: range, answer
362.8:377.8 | 56.77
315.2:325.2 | 62.32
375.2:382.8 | 57.61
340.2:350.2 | 53.26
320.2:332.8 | 59.43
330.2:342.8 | 53.22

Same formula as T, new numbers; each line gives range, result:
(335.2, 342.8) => 52.2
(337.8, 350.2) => 52.6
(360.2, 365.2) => 55.3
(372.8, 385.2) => 57.2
